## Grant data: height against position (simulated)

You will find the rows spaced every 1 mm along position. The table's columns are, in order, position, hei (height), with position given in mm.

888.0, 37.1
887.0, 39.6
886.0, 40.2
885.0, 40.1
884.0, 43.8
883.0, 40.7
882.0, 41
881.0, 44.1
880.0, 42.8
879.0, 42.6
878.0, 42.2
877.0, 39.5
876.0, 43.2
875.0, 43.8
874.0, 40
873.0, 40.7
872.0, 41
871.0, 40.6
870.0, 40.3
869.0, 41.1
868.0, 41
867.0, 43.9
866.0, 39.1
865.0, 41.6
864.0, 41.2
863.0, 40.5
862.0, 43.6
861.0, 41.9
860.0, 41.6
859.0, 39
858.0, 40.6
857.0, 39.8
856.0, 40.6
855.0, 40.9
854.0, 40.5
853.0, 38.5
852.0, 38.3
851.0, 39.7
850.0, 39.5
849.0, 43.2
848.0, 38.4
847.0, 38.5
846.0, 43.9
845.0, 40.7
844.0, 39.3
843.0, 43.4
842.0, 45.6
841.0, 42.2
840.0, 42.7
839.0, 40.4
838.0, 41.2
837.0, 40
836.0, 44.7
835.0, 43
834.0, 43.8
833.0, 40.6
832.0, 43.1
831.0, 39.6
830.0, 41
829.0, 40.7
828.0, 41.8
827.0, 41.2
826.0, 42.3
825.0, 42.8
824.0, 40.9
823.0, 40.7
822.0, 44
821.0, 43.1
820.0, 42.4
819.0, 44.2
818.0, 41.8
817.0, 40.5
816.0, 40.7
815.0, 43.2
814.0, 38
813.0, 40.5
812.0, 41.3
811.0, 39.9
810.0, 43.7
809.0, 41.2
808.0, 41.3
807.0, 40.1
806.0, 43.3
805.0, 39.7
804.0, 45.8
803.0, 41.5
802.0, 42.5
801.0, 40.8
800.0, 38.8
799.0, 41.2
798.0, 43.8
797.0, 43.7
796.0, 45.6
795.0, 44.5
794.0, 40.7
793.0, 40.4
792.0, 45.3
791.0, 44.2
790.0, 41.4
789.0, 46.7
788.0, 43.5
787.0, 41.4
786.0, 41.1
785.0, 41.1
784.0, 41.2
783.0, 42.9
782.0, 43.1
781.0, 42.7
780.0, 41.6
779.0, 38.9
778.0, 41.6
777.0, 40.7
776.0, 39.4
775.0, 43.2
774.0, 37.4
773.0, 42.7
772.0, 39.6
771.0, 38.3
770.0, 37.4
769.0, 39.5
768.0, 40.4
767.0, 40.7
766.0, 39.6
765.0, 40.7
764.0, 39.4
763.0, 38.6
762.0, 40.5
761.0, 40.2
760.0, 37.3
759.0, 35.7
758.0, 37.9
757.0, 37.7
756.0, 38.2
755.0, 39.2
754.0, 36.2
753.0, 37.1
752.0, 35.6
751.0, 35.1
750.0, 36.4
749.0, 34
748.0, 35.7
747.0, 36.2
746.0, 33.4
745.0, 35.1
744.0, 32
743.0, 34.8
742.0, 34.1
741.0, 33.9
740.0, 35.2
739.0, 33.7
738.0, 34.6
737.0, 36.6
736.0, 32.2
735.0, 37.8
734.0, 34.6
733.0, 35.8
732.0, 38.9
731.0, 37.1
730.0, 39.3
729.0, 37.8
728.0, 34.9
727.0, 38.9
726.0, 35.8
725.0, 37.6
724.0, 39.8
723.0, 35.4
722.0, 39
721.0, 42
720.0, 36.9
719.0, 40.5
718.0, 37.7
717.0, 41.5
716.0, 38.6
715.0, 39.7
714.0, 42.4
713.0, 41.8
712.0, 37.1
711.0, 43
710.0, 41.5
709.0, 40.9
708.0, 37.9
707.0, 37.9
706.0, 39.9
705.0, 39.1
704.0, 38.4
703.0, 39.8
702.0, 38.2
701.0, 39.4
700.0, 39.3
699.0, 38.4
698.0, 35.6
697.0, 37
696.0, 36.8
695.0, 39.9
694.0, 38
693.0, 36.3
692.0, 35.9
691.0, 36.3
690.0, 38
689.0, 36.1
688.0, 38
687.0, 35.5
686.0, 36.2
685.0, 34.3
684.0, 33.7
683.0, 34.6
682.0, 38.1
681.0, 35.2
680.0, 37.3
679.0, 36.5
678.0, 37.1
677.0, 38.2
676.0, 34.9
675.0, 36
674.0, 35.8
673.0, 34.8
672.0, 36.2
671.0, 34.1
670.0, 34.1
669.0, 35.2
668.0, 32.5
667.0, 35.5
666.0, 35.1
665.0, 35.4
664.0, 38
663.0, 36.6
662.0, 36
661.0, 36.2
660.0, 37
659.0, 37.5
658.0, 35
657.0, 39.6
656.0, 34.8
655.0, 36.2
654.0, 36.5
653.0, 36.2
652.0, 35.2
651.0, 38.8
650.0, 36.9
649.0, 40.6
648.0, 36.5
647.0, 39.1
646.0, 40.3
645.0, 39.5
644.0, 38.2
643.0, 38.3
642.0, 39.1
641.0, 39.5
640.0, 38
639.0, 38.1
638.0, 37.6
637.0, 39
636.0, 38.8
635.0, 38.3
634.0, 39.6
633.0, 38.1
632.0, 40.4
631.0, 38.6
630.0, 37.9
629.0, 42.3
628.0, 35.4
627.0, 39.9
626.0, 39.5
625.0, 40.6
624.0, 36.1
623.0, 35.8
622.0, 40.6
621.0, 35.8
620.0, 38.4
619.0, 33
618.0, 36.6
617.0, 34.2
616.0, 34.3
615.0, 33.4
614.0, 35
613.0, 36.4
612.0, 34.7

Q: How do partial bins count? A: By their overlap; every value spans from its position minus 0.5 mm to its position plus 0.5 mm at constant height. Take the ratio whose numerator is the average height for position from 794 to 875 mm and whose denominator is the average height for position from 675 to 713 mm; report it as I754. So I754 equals 1.10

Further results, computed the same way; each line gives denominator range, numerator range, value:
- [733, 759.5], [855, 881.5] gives 1.17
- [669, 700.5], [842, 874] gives 1.12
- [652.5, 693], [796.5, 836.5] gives 1.16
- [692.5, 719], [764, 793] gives 1.05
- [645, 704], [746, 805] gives 1.10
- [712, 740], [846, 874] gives 1.08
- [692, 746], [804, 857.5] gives 1.10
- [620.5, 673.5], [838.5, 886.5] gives 1.10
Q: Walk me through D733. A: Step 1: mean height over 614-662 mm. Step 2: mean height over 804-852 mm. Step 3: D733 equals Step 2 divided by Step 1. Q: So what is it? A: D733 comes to 1.10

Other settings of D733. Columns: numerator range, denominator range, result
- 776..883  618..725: 1.11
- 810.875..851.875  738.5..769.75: 1.13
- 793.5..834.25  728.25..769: 1.14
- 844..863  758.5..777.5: 1.02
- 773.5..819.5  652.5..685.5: 1.17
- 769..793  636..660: 1.10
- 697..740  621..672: 1.02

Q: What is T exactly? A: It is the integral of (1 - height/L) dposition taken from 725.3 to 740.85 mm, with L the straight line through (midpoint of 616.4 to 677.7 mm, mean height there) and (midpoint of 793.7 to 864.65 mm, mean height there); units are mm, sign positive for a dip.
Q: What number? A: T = 1.2 mm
